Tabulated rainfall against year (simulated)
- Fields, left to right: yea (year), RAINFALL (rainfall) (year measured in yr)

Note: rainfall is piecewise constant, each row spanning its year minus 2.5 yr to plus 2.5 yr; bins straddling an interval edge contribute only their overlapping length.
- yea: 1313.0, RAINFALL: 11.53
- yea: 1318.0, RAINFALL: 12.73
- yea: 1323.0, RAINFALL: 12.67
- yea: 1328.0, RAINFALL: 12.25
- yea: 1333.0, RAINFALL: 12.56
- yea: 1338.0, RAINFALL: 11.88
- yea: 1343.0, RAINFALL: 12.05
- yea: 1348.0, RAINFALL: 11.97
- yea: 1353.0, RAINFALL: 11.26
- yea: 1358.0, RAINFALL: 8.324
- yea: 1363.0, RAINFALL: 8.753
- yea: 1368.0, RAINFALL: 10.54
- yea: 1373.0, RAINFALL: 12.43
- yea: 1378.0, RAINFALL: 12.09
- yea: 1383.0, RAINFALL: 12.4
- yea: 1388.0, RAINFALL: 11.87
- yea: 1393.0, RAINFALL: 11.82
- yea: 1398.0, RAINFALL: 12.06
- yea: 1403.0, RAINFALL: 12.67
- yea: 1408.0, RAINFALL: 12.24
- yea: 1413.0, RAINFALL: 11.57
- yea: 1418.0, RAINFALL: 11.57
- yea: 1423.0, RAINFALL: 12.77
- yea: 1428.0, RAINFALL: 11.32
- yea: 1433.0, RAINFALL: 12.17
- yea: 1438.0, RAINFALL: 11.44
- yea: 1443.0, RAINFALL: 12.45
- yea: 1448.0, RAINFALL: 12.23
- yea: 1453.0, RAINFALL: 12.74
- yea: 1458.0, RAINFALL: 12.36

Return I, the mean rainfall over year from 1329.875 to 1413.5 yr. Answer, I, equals 11.6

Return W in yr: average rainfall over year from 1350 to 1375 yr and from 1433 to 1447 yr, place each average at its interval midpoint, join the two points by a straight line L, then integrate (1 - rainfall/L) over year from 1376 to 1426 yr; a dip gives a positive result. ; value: -4.4 yr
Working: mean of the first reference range 10.3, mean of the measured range 12.1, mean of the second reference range 12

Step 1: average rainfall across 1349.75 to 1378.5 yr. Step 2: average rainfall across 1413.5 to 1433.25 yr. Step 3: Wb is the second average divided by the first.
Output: 1.13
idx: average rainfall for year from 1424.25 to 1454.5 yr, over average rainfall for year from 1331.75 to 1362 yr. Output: 1.08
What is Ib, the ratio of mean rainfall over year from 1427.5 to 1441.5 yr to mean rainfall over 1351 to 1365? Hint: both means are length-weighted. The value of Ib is 1.25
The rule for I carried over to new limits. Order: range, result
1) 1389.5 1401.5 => 12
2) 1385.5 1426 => 12.1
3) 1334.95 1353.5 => 11.9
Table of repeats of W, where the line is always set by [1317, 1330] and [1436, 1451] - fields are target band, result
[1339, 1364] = 3.6 yr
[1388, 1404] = 0.2 yr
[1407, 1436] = 0.6 yr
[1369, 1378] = 0.2 yr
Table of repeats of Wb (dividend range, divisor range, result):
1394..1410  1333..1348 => 1.02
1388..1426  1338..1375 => 1.12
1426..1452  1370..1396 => 0.99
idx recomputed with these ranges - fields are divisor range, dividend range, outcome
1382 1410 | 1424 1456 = 0.99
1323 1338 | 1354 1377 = 0.83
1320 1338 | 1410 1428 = 0.96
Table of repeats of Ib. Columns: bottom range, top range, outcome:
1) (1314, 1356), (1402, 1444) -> 0.99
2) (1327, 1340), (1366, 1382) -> 0.96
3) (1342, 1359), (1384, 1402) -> 1.09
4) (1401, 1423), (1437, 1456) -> 1.02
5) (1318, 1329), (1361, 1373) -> 0.82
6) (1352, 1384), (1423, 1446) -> 1.11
